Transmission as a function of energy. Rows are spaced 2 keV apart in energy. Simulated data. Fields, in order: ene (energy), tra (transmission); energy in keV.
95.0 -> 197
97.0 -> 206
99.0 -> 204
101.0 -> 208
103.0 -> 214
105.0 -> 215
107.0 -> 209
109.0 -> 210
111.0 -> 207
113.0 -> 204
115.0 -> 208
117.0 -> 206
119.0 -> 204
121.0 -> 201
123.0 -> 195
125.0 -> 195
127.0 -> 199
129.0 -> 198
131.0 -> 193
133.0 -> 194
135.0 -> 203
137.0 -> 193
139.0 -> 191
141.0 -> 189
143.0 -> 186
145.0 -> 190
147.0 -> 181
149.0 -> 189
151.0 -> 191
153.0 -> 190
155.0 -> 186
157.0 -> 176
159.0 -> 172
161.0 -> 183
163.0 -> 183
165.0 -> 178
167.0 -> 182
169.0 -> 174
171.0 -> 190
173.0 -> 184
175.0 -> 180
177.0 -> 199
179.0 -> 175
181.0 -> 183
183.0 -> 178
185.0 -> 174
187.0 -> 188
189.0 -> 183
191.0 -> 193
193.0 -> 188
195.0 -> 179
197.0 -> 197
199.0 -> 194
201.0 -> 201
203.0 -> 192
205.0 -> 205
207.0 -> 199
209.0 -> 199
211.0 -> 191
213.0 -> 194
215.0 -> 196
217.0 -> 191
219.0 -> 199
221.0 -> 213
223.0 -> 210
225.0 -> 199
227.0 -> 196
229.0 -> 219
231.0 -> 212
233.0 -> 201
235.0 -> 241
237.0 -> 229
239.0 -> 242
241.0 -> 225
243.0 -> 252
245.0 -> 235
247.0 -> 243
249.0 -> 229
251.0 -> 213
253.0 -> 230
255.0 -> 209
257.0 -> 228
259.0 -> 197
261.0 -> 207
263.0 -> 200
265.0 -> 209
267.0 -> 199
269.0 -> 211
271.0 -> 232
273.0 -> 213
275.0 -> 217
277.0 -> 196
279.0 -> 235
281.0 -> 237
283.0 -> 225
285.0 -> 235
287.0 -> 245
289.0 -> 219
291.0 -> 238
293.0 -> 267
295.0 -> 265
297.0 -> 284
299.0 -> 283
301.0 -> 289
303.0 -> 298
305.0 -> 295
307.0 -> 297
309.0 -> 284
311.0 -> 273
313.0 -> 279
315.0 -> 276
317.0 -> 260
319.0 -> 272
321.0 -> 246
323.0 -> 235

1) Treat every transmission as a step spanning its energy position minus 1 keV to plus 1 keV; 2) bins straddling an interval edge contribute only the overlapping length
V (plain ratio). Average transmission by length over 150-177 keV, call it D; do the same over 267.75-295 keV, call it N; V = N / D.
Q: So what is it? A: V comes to 1.3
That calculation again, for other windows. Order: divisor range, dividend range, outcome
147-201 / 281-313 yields 1.44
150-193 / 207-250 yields 1.17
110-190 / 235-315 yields 1.27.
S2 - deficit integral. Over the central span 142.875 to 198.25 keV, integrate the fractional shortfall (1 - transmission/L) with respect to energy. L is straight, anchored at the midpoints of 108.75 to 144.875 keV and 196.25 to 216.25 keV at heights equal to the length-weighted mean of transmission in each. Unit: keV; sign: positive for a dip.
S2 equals 3.75 keV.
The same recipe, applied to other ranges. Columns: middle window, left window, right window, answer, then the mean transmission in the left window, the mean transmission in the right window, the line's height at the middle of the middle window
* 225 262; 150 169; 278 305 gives 1.20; 182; 257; 230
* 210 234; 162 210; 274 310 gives 1.03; 187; 256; 211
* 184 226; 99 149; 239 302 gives 4.39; 200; 231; 217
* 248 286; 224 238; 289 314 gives 4.46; 214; 277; 246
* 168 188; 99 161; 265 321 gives 2.84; 196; 252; 213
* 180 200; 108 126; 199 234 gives 1.57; 203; 201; 201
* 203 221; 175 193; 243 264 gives 0.13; 184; 221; 199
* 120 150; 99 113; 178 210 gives 1.44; 210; 189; 203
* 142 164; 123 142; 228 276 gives 1.66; 195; 221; 199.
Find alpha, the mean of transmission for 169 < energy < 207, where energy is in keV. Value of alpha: 188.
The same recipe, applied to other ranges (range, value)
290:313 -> 279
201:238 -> 205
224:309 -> 234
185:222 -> 194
